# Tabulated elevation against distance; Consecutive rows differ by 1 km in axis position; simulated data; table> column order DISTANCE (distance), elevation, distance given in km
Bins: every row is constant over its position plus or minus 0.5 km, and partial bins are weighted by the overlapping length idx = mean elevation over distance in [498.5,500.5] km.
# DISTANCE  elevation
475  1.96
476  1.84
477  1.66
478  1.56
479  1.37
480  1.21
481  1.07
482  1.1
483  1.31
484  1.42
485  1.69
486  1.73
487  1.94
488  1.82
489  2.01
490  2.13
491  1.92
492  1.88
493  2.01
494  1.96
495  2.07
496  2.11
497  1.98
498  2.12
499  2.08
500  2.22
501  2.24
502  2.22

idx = 2.15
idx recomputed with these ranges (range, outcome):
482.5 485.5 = 1.47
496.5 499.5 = 2.06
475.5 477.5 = 1.75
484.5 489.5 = 1.84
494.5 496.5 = 2.09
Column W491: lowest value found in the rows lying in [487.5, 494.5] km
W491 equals 1.82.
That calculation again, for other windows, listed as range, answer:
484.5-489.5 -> 1.69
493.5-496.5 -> 1.96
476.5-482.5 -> 1.07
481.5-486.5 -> 1.1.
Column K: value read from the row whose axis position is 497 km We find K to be 1.98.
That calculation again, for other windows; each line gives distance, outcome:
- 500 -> 2.22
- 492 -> 1.88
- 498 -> 2.12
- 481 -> 1.07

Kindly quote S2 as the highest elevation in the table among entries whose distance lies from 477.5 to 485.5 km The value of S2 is 1.69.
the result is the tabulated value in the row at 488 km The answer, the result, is 1.82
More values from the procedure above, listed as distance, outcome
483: 1.31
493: 2.01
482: 1.1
